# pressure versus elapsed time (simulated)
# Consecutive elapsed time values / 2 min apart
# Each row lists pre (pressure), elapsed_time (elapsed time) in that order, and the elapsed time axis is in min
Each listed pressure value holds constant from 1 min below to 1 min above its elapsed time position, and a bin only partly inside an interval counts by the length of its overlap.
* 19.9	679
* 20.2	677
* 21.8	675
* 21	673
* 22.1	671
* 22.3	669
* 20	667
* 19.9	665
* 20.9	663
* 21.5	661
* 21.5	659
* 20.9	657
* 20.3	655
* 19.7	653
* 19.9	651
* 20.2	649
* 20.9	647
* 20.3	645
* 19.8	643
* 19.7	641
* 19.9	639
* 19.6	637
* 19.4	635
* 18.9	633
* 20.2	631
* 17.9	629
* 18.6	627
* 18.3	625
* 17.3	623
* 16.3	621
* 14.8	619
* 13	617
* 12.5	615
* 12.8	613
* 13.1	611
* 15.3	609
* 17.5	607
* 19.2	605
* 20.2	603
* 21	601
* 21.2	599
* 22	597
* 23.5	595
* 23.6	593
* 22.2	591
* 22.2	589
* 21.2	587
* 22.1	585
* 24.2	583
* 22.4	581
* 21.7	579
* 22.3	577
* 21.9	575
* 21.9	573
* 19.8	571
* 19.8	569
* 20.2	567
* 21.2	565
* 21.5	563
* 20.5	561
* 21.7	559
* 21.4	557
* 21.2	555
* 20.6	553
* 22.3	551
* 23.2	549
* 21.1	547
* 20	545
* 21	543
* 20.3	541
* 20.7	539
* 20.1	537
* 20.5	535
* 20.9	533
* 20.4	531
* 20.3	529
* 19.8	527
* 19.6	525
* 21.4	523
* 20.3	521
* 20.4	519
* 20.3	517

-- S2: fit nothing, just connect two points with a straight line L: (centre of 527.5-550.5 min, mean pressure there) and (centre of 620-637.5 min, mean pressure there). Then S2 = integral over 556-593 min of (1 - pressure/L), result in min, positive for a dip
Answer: -3.29 min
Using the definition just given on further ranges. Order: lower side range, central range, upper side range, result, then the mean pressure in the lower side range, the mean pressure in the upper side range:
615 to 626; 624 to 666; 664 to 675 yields -3.6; 15.6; 21.1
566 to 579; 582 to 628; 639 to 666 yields 4.4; 21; 20.4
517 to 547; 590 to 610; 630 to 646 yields -0.6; 20.4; 19.7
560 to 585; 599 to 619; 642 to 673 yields 4.6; 21.5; 20.7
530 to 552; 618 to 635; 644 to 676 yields 2.4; 21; 20.8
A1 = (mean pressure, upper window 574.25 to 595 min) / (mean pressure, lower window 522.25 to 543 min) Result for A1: 1.1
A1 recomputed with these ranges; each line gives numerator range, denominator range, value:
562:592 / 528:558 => 1.03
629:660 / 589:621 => 1.10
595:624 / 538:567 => 0.81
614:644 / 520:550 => 0.86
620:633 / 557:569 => 0.87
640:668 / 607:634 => 1.26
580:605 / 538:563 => 1.04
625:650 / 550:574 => 0.93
